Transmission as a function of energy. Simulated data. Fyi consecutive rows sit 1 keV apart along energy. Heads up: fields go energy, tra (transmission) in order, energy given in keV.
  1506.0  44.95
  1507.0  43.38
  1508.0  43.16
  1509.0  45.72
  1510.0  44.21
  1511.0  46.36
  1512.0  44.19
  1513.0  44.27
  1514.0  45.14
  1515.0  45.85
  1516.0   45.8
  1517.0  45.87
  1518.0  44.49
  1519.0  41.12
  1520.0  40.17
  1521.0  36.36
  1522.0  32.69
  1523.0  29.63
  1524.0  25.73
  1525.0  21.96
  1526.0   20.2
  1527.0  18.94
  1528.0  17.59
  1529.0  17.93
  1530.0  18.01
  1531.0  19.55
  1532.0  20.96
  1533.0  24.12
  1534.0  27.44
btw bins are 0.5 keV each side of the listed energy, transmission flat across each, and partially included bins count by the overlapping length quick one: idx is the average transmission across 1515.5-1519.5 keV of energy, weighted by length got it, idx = 44.3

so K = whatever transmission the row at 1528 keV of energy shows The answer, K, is 17.59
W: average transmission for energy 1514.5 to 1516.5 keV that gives 45.8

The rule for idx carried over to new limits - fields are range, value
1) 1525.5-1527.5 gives 19.6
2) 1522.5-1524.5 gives 27.7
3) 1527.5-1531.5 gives 18.3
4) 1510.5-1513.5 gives 44.9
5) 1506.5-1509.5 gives 44.1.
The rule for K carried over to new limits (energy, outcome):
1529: 17.93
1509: 45.72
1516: 45.8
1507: 43.38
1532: 20.96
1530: 18.01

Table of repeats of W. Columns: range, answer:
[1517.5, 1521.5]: 40.5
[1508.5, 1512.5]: 45.1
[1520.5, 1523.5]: 32.9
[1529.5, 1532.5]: 19.5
